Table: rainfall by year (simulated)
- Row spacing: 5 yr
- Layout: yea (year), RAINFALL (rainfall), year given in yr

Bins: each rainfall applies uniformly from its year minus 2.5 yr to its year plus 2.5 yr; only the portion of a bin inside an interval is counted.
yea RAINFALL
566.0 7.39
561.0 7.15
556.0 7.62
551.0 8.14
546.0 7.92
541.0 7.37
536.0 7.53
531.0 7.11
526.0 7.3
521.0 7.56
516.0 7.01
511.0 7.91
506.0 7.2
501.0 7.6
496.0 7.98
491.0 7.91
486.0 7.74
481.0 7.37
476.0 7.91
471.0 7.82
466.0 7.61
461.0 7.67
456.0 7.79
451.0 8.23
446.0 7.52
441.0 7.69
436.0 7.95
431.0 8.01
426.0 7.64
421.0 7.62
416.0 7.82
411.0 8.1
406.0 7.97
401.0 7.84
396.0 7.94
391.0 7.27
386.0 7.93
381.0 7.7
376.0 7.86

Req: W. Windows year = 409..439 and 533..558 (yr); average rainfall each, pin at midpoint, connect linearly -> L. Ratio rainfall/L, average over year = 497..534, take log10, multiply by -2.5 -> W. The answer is 0.05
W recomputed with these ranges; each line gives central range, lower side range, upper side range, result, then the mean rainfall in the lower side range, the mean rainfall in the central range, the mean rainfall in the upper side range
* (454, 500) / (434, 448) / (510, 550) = -0.02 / 7.72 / 7.75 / 7.47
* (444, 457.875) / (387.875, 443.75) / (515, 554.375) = -0.02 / 7.8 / 7.86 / 7.51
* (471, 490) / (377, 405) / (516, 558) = -0.01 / 7.76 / 7.71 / 7.53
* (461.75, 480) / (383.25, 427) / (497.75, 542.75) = -0.02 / 7.8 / 7.74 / 7.41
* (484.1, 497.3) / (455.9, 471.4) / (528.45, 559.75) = -0.03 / 7.7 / 7.87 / 7.6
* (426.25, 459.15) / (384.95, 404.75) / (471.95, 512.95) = -0.02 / 7.75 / 7.85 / 7.7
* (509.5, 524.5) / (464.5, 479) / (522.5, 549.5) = 0.02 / 7.78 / 7.45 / 7.48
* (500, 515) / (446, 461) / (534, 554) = 0.04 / 7.87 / 7.51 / 7.74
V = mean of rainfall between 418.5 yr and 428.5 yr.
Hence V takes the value 7.63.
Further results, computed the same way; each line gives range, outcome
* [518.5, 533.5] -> 7.32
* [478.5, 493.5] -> 7.67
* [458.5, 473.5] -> 7.7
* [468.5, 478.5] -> 7.87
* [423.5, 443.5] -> 7.82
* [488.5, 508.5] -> 7.67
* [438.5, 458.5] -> 7.81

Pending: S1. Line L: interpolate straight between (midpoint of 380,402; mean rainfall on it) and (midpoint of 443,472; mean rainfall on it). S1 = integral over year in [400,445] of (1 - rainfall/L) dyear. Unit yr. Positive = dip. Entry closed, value -0.5 yr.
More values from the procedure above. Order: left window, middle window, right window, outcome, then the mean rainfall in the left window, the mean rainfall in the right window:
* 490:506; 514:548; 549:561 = 1.42 yr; 7.72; 7.72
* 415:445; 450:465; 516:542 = -0.36 yr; 7.77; 7.34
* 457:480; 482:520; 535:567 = 0.35 yr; 7.73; 7.6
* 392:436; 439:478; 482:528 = -0.32 yr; 7.85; 7.58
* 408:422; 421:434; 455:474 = 0.08 yr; 7.88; 7.72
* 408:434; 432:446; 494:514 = 0.02 yr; 7.84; 7.65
